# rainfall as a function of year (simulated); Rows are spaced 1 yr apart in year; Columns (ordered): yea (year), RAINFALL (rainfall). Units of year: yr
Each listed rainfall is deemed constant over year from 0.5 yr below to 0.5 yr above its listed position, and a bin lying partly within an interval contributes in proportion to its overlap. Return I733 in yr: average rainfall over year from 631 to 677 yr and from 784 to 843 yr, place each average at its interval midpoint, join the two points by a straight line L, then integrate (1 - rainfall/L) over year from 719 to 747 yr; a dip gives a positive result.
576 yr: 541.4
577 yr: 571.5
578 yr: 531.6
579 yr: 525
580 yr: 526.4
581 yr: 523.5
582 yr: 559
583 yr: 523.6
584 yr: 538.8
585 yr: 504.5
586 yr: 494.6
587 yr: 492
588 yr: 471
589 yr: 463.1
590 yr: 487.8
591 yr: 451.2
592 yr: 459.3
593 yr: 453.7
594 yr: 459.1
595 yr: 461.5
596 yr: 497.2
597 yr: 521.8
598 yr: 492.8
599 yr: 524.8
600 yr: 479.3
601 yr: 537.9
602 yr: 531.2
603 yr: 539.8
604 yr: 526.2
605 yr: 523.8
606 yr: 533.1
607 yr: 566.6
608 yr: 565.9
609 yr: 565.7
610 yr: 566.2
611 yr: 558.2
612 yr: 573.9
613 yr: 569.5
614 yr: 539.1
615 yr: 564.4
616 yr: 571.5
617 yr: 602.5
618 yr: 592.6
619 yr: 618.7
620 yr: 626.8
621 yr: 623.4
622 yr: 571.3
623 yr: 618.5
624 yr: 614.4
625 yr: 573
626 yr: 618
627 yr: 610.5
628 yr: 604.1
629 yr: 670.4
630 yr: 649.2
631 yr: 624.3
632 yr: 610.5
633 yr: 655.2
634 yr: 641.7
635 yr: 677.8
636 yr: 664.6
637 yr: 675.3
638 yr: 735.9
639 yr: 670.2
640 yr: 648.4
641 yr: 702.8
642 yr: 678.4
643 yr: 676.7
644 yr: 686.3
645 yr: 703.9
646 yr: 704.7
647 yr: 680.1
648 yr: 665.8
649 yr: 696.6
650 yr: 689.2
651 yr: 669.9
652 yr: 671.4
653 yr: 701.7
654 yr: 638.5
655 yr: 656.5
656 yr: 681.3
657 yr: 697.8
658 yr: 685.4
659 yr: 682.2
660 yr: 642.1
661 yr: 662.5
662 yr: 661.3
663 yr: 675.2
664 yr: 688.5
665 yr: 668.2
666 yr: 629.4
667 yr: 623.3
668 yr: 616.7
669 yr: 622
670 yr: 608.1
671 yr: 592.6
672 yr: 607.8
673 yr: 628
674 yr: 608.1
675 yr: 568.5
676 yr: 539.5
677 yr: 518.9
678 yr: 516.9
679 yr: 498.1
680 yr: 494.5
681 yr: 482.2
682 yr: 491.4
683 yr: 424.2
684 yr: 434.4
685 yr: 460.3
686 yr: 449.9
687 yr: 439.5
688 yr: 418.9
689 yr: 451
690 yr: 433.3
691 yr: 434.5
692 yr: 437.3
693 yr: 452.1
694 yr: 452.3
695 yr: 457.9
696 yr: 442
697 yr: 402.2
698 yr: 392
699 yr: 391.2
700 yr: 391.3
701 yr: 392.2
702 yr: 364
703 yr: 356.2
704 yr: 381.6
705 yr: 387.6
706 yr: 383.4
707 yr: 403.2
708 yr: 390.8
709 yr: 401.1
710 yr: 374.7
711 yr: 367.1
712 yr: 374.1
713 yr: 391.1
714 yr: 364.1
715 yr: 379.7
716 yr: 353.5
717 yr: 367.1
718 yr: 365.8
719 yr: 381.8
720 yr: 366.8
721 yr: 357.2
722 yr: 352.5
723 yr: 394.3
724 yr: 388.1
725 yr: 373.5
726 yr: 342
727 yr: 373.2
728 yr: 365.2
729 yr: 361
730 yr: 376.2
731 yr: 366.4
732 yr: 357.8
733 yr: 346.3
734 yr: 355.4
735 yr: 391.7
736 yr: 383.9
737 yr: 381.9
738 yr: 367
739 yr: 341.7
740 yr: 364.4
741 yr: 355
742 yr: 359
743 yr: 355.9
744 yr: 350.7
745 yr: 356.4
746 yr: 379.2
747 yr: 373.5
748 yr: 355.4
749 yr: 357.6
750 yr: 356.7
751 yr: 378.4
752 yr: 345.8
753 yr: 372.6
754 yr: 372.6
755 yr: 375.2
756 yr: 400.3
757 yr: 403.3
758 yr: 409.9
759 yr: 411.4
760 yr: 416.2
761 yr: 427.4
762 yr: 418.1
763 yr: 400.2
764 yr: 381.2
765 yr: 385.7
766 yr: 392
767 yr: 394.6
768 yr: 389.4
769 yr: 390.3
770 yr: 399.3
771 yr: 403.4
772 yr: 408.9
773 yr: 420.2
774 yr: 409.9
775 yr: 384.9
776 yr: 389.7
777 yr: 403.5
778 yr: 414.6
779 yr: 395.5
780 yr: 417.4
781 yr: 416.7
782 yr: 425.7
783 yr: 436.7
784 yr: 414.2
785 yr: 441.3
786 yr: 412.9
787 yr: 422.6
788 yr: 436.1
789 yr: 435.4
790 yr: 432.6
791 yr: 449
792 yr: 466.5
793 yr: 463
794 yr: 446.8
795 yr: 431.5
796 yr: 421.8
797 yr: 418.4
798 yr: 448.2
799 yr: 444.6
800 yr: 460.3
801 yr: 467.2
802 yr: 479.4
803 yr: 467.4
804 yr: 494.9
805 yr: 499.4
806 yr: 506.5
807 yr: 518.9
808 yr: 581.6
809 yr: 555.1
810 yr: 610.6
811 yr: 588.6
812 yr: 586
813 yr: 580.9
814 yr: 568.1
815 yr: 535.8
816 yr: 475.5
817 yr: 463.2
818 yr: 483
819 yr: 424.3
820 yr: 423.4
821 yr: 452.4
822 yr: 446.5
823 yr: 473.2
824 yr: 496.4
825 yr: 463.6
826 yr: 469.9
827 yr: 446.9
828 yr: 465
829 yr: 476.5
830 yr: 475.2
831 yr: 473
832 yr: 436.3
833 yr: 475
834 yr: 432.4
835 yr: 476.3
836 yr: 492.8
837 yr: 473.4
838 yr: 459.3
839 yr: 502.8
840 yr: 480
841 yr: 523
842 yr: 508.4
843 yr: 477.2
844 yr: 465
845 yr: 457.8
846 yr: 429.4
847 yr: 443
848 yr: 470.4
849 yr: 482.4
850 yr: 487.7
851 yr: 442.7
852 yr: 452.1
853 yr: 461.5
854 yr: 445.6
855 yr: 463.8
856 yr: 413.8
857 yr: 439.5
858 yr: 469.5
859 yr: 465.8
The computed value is 9.95 yr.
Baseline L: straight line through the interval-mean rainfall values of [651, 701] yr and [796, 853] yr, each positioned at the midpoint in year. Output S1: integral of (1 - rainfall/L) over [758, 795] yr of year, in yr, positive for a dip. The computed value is 6.5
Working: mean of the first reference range 547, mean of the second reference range 483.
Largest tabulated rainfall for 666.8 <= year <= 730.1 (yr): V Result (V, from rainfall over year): 628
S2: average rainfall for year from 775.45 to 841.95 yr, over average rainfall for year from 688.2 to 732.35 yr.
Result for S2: 1.21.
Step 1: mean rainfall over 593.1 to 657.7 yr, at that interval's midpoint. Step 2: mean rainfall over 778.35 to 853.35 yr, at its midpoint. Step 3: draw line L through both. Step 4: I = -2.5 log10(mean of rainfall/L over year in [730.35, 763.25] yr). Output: 0.36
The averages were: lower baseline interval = 610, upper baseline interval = 471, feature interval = 375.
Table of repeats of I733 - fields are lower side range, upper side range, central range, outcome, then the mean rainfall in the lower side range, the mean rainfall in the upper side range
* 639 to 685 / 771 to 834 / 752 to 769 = 3.8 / 624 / 463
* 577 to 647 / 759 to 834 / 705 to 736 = 8.0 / 575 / 453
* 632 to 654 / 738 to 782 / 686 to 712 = 6.3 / 678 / 387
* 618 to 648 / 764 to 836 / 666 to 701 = 5.8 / 649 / 456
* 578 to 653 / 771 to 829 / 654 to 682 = -3.1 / 584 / 463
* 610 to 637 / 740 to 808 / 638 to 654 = -2.8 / 610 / 414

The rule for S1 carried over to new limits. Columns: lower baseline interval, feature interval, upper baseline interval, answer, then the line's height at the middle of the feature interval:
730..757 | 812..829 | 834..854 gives -1.37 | 447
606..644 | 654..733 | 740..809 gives 8.81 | 526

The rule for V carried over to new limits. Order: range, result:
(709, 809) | 581.6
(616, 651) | 735.9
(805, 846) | 610.6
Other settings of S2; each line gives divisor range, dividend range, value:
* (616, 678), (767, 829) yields 0.71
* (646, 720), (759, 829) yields 0.88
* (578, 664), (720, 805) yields 0.67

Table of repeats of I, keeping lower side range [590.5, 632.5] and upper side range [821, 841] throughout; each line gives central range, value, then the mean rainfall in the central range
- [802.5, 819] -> -0.11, 529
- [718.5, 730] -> 0.36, 369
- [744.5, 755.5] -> 0.35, 366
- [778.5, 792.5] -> 0.14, 429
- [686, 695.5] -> 0.19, 442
